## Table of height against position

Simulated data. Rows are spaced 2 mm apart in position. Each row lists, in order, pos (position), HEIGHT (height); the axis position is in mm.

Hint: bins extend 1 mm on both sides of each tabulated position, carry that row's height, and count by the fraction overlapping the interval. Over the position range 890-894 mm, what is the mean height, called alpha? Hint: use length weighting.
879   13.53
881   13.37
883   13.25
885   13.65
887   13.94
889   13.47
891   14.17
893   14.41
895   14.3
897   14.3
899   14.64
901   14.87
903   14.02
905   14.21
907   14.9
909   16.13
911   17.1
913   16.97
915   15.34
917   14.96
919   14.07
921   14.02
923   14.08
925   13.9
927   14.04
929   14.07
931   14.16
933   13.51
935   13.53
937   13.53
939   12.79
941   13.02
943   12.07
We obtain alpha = 14.3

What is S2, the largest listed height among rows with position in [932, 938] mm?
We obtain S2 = 13.53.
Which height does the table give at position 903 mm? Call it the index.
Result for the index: 14.02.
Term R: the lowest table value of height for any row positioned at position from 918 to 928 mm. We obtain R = 13.9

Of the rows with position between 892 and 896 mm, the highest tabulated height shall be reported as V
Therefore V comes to 14.41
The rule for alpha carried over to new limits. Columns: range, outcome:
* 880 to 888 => 13.6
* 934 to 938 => 13.5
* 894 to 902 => 14.5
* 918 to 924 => 14.1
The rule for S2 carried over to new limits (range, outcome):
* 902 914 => 17.1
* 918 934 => 14.16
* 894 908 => 14.9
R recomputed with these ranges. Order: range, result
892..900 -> 14.3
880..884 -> 13.25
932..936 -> 13.51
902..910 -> 14.02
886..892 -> 13.47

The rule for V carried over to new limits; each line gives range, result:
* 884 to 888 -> 13.94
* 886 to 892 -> 14.17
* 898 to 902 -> 14.87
